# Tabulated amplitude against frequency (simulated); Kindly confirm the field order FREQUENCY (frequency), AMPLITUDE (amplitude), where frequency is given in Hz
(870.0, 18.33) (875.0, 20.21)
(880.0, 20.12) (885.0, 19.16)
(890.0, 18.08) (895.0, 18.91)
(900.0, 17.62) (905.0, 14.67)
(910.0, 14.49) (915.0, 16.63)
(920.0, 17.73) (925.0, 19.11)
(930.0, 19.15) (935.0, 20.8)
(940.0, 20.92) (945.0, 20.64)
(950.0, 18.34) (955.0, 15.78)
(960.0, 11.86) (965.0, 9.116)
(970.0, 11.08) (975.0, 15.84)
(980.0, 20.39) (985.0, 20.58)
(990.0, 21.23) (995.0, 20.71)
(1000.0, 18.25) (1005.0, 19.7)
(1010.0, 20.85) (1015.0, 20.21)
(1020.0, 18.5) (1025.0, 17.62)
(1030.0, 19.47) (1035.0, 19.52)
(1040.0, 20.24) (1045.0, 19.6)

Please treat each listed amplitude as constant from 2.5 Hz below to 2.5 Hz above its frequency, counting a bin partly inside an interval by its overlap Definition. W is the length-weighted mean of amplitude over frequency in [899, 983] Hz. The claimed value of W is 16.7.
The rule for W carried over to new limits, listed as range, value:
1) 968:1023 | 18.9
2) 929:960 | 18.7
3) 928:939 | 20.1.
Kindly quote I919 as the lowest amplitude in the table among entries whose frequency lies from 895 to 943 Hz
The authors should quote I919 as 14.49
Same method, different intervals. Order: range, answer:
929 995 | 9.116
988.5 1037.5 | 17.62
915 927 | 16.63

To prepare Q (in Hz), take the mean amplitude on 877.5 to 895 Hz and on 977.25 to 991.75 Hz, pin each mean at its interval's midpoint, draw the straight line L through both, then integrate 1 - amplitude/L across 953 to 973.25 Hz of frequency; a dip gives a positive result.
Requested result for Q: 8.3 Hz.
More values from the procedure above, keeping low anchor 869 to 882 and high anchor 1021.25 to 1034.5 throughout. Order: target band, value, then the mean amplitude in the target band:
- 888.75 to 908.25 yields 2.4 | 17.2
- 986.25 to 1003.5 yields -1.1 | 20.1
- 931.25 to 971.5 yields 6.1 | 16.3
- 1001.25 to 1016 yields -1.0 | 20.1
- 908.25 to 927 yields 2.3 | 17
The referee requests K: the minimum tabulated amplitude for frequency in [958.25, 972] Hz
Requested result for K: 9.116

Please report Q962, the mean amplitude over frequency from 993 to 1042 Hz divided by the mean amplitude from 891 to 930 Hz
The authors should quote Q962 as 1.13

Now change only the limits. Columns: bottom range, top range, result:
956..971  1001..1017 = 1.80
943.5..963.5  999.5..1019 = 1.23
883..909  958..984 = 0.81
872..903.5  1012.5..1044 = 1.02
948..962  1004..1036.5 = 1.26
